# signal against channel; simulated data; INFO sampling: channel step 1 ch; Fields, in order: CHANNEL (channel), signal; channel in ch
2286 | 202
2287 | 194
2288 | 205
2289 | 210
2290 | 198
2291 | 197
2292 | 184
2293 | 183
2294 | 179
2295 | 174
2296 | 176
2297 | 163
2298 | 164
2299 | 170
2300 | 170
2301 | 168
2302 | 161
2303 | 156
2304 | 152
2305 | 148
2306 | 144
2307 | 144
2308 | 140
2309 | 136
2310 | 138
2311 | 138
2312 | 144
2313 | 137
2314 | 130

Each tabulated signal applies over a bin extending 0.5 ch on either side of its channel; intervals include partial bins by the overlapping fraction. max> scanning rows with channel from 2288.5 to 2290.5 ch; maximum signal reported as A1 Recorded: 210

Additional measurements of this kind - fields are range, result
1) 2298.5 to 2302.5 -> 170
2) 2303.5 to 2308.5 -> 152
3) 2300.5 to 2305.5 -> 168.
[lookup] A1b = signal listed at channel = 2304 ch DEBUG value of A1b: 152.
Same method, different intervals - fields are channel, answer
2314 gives 130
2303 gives 156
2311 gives 138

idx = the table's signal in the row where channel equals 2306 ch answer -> 144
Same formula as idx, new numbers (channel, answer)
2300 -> 170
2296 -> 176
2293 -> 183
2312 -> 144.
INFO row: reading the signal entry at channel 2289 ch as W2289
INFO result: 210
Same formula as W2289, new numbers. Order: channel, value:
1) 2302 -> 161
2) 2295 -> 174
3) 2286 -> 202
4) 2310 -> 138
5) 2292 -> 184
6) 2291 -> 197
